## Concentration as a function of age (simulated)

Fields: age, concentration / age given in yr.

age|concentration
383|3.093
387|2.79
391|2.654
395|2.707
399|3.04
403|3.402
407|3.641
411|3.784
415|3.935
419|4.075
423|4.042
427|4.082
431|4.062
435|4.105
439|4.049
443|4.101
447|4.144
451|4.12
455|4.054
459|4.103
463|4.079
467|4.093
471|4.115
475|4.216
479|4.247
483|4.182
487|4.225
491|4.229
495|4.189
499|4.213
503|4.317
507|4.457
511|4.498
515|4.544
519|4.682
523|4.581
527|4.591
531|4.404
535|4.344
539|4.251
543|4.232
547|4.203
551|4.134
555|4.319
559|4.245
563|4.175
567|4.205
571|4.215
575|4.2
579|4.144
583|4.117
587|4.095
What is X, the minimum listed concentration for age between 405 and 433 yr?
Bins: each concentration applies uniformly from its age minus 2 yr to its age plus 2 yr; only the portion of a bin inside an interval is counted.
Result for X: 3.641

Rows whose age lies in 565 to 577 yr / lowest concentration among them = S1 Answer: 4.2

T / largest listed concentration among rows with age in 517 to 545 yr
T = 4.682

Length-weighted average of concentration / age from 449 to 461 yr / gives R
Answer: 4.09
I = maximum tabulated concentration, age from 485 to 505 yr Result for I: 4.317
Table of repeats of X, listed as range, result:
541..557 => 4.134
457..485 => 4.079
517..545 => 4.232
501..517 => 4.317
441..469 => 4.054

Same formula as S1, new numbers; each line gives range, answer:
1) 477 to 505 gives 4.182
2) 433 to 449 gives 4.049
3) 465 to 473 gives 4.093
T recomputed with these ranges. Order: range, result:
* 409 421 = 4.075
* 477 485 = 4.247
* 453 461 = 4.103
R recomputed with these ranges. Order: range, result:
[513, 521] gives 4.61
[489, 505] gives 4.24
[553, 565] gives 4.25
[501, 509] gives 4.39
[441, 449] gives 4.12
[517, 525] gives 4.63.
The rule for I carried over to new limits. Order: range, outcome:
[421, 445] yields 4.105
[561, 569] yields 4.205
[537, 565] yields 4.319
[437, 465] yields 4.144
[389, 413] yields 3.784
